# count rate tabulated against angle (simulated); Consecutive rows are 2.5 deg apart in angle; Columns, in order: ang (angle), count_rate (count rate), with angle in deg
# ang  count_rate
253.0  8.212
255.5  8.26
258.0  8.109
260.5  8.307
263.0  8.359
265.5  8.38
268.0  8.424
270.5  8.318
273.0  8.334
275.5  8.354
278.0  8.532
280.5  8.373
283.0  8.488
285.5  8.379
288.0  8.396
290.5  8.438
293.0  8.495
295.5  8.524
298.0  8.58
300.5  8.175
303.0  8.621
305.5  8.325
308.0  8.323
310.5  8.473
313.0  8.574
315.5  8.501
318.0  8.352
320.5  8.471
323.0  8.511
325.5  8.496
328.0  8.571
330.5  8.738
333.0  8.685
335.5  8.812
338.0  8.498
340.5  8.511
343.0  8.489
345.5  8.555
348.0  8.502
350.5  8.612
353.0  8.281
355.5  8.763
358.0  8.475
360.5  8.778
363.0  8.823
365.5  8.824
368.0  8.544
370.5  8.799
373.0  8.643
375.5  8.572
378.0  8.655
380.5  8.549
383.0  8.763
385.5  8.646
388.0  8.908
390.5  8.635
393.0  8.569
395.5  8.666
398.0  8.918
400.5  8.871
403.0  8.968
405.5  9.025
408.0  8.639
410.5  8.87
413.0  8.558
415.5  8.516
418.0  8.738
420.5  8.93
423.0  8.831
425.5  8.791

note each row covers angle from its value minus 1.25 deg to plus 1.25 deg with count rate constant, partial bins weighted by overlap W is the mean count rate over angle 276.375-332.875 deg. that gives 8.47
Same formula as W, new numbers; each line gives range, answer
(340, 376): 8.61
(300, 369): 8.55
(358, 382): 8.68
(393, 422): 8.78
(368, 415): 8.73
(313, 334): 8.54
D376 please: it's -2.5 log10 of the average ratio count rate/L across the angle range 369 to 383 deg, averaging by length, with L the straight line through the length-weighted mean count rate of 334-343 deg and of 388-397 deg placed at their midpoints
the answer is 0.00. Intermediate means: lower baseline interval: 8.59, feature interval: 8.65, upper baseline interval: 8.67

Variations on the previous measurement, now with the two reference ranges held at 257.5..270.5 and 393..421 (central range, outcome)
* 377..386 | 0.01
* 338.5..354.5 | 0.01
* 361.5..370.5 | -0.01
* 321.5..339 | -0.01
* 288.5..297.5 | -0.01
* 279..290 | 0.00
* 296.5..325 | 0.00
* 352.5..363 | 0.00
